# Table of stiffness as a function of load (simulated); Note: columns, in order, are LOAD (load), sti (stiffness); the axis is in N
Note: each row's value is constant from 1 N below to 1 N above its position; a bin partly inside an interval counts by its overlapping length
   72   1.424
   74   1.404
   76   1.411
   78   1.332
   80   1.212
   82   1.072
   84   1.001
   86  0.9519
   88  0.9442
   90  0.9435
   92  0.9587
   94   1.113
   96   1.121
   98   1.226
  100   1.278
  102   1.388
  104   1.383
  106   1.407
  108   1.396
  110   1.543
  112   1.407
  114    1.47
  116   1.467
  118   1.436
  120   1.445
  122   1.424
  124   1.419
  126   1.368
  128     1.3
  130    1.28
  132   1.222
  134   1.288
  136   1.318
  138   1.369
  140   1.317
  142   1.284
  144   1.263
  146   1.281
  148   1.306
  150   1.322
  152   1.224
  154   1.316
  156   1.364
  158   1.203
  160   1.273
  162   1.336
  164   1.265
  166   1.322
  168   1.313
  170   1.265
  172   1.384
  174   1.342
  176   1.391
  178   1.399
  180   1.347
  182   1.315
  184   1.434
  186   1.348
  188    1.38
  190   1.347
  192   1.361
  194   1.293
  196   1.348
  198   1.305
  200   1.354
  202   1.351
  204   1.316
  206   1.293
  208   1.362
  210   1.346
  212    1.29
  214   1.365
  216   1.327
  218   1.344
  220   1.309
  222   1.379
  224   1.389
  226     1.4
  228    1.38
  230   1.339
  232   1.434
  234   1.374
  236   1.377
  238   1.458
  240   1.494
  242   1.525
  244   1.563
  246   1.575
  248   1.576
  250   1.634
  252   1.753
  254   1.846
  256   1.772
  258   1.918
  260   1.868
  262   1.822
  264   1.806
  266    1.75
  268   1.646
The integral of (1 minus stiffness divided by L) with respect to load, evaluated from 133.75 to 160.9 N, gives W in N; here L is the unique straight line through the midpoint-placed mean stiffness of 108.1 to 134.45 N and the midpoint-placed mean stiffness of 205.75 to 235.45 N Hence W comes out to 1.7 N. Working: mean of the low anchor 1.39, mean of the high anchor 1.36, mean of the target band 1.3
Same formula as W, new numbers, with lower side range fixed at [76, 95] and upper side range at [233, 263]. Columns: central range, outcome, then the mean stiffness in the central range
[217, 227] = 1.2 N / 1.36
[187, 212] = 2.3 N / 1.34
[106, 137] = -4.8 N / 1.39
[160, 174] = 0.5 N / 1.31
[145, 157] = 0.0 N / 1.3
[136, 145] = -0.3 N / 1.31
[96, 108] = -2.0 N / 1.32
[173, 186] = 0.3 N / 1.37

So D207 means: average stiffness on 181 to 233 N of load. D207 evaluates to 1.35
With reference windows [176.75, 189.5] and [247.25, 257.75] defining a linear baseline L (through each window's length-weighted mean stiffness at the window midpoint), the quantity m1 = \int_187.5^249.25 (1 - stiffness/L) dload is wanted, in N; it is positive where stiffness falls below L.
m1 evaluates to 6.6 N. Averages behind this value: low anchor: 1.37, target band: 1.39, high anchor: 1.73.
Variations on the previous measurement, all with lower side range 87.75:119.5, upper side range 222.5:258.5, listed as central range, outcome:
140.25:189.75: 2.9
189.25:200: 0.9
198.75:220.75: 2.2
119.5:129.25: -0.4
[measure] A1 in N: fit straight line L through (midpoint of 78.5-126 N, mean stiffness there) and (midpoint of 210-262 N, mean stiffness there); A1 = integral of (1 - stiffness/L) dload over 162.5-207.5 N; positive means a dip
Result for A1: 2.42 N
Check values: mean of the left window 1.26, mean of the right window 1.51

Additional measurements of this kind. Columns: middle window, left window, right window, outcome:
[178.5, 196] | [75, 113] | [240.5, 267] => 1.80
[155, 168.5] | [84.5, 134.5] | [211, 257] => 0.67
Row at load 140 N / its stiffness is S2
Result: 1.317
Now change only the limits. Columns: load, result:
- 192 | 1.361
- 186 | 1.348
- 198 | 1.305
